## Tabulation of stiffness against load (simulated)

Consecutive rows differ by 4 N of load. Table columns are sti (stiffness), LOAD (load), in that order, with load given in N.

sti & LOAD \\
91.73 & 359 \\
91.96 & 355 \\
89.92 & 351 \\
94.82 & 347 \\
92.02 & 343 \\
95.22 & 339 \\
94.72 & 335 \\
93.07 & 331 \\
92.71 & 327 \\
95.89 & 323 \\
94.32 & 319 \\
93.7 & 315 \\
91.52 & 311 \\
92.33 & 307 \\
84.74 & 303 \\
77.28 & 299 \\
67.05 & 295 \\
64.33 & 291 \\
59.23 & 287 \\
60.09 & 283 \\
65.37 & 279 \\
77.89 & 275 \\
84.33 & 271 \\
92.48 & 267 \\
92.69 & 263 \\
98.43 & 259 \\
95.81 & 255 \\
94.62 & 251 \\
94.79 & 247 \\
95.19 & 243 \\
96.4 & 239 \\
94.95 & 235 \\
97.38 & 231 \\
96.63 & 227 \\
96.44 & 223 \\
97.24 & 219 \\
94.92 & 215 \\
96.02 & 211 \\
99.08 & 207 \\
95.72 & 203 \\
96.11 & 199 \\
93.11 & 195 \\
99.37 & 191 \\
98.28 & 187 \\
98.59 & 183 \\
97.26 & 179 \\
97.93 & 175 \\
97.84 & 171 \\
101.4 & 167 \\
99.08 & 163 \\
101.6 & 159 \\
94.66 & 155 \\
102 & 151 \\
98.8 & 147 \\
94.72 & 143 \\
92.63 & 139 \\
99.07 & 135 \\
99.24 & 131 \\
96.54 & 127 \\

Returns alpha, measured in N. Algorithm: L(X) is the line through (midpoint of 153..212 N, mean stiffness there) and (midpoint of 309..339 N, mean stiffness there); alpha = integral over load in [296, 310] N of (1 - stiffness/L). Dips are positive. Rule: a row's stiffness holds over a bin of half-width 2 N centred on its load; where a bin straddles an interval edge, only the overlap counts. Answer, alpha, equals 1.5 N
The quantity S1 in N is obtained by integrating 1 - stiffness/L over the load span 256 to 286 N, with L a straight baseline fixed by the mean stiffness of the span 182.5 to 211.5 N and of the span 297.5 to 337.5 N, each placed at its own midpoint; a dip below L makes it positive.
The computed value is 3.9 N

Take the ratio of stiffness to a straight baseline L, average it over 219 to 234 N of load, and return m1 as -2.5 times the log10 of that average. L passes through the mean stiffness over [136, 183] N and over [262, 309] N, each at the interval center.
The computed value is -0.12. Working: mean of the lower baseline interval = 98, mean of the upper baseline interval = 76.1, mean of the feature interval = 96.7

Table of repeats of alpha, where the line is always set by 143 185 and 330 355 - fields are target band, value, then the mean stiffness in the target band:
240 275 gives 1.1 N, 92.7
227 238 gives 0.0 N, 96.3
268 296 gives 7.6 N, 69.2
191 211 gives 0.3 N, 96.3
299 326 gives 0.9 N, 91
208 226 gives 0.1 N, 96.3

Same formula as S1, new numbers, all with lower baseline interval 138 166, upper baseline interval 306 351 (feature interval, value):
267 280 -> 2.1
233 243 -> 0.0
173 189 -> -0.1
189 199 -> 0.1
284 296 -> 4.0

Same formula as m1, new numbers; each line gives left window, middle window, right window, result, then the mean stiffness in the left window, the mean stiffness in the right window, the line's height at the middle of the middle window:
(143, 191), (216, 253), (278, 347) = -0.05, 98.7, 83.7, 91.8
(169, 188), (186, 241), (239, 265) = 0.00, 98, 95.3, 96.7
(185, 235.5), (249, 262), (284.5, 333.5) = -0.06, 96.6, 83.7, 90.7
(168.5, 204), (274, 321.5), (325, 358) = 0.21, 97.2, 93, 94.2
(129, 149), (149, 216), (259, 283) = -0.07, 96.9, 82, 92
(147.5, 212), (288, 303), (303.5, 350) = 0.31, 98.1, 93.3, 94.3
